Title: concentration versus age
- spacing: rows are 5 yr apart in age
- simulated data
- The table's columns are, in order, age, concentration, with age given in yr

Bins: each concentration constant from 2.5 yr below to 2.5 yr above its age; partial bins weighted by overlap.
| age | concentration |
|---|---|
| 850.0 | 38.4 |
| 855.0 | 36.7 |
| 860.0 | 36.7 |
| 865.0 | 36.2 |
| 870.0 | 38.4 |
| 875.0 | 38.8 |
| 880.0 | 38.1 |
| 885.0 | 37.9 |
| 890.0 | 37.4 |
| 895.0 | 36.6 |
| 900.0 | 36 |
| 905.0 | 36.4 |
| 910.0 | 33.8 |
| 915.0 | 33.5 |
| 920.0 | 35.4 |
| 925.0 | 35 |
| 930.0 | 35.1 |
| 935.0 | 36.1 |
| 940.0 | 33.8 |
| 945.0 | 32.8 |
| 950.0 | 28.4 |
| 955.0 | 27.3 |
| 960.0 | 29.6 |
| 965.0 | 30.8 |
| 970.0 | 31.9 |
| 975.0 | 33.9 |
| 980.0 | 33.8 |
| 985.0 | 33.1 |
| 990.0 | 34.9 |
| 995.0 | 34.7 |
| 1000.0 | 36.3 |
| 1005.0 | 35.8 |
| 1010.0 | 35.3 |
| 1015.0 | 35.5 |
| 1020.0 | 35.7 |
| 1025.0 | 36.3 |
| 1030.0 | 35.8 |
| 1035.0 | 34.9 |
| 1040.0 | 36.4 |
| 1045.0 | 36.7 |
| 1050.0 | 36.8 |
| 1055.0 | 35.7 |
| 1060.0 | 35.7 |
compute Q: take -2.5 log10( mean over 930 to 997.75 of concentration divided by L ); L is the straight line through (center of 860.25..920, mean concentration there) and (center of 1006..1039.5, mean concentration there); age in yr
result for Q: 0.11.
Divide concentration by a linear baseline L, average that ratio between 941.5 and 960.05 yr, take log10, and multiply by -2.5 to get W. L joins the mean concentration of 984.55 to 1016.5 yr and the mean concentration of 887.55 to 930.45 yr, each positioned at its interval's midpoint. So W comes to 0.188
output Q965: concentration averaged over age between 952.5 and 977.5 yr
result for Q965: 30.7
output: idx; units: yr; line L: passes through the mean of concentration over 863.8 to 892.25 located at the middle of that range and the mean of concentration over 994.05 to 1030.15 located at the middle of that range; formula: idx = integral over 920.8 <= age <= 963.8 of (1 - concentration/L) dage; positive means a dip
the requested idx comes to 5.3 yr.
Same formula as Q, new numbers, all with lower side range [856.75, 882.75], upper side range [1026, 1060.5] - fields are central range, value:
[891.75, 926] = 0.06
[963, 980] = 0.13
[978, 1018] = 0.05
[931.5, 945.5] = 0.08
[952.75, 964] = 0.27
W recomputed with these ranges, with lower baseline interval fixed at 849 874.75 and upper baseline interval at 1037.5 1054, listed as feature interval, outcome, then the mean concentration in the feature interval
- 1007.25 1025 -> 0.03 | 35.6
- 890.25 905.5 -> 0.02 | 36.5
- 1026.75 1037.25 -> 0.04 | 35.4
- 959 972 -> 0.19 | 30.9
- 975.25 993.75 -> 0.09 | 34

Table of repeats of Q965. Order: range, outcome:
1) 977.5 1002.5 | 34.6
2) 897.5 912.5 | 35.4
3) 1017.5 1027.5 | 36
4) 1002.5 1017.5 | 35.5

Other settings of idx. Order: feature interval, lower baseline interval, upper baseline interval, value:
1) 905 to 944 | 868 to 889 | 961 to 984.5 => 0.76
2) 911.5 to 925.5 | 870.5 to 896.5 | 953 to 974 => -0.01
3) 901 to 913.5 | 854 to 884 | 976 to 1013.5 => 0.56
